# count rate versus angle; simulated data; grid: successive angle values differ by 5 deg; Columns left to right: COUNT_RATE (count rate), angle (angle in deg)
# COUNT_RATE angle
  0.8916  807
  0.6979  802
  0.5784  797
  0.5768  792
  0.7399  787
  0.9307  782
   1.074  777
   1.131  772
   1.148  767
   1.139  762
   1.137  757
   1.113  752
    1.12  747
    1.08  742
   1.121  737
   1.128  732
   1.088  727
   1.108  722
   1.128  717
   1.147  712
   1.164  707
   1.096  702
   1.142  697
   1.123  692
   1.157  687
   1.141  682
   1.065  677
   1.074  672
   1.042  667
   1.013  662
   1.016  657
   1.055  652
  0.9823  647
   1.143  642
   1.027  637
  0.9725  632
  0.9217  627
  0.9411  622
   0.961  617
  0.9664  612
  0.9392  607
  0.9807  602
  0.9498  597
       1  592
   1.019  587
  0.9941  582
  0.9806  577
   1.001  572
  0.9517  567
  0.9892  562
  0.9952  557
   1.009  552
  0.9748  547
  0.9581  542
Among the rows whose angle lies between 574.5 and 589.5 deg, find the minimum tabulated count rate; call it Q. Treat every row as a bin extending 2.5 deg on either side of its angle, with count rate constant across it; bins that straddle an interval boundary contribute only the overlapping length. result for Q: 0.9806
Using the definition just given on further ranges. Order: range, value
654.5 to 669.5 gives 1.013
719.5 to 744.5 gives 1.08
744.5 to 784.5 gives 0.9307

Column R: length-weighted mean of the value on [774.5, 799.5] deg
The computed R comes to 0.78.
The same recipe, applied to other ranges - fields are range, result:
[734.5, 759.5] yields 1.11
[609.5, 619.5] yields 0.964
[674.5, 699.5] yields 1.13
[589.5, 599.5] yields 0.975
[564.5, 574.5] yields 0.976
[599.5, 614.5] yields 0.962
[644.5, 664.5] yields 1.02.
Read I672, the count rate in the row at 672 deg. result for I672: 1.074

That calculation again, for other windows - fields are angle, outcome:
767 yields 1.148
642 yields 1.143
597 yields 0.9498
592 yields 1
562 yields 0.9892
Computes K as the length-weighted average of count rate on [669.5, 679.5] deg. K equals 1.07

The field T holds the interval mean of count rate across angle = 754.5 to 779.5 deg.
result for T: 1.13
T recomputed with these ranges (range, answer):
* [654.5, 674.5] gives 1.04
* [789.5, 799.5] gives 0.578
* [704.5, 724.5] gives 1.14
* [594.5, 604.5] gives 0.965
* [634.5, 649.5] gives 1.05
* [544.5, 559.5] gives 0.993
